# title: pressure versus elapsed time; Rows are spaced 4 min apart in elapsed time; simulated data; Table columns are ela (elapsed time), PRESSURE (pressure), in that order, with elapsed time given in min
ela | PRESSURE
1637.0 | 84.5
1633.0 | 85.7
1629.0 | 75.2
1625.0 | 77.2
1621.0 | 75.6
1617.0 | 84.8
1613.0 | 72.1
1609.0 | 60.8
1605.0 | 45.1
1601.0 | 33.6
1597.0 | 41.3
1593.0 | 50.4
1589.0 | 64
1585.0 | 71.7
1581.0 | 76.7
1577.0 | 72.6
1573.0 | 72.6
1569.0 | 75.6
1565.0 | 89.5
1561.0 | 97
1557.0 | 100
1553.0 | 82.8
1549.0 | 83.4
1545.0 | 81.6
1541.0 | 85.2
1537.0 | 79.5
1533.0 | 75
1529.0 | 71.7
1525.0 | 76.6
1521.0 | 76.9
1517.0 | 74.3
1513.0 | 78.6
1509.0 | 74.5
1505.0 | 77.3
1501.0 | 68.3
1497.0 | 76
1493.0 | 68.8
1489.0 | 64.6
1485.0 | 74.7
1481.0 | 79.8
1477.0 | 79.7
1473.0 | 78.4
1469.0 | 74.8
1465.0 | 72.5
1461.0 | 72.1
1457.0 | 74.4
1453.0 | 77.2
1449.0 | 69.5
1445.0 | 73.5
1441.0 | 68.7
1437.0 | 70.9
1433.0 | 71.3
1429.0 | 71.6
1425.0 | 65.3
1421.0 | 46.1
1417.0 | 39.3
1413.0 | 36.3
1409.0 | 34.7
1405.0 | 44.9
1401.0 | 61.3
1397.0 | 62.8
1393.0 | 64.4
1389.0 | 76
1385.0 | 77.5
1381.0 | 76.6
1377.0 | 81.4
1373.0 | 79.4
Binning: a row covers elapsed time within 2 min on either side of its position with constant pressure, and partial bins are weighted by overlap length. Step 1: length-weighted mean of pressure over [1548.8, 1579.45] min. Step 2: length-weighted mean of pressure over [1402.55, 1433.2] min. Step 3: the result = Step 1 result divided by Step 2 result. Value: 1.68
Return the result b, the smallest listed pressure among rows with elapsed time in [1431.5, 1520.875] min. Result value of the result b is 64.6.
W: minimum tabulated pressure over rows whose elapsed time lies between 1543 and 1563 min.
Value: 81.6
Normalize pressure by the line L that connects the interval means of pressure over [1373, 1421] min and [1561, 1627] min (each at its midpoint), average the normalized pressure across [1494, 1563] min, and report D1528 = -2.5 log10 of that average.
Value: -0.22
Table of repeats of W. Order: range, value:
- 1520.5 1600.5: 41.3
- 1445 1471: 69.5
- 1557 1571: 75.6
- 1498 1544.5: 68.3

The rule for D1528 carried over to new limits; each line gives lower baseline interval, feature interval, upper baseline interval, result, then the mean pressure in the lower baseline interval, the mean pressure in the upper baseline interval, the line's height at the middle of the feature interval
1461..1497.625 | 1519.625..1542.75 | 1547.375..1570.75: 0.08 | 74.2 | 88.3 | 83.3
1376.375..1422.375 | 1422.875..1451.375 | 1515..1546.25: -0.11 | 57.9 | 77.5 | 63.6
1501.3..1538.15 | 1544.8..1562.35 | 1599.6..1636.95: -0.21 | 75.6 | 69.2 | 73.4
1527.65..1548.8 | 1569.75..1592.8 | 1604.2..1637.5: 0.10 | 79.2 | 74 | 76.5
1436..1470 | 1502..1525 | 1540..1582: 0.04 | 72.6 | 83.5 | 78.7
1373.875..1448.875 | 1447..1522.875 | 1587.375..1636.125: -0.17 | 62.8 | 64.3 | 63.3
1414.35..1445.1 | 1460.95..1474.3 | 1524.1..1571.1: -0.09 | 62.1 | 83.3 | 68.9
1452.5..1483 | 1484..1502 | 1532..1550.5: 0.11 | 76.1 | 81.2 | 77.8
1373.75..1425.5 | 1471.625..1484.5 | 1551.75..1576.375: -0.10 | 59.3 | 85.6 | 71.8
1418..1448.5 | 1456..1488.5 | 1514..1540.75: -0.07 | 66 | 76.4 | 70.3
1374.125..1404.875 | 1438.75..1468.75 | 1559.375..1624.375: -0.05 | 70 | 67.7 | 69.3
